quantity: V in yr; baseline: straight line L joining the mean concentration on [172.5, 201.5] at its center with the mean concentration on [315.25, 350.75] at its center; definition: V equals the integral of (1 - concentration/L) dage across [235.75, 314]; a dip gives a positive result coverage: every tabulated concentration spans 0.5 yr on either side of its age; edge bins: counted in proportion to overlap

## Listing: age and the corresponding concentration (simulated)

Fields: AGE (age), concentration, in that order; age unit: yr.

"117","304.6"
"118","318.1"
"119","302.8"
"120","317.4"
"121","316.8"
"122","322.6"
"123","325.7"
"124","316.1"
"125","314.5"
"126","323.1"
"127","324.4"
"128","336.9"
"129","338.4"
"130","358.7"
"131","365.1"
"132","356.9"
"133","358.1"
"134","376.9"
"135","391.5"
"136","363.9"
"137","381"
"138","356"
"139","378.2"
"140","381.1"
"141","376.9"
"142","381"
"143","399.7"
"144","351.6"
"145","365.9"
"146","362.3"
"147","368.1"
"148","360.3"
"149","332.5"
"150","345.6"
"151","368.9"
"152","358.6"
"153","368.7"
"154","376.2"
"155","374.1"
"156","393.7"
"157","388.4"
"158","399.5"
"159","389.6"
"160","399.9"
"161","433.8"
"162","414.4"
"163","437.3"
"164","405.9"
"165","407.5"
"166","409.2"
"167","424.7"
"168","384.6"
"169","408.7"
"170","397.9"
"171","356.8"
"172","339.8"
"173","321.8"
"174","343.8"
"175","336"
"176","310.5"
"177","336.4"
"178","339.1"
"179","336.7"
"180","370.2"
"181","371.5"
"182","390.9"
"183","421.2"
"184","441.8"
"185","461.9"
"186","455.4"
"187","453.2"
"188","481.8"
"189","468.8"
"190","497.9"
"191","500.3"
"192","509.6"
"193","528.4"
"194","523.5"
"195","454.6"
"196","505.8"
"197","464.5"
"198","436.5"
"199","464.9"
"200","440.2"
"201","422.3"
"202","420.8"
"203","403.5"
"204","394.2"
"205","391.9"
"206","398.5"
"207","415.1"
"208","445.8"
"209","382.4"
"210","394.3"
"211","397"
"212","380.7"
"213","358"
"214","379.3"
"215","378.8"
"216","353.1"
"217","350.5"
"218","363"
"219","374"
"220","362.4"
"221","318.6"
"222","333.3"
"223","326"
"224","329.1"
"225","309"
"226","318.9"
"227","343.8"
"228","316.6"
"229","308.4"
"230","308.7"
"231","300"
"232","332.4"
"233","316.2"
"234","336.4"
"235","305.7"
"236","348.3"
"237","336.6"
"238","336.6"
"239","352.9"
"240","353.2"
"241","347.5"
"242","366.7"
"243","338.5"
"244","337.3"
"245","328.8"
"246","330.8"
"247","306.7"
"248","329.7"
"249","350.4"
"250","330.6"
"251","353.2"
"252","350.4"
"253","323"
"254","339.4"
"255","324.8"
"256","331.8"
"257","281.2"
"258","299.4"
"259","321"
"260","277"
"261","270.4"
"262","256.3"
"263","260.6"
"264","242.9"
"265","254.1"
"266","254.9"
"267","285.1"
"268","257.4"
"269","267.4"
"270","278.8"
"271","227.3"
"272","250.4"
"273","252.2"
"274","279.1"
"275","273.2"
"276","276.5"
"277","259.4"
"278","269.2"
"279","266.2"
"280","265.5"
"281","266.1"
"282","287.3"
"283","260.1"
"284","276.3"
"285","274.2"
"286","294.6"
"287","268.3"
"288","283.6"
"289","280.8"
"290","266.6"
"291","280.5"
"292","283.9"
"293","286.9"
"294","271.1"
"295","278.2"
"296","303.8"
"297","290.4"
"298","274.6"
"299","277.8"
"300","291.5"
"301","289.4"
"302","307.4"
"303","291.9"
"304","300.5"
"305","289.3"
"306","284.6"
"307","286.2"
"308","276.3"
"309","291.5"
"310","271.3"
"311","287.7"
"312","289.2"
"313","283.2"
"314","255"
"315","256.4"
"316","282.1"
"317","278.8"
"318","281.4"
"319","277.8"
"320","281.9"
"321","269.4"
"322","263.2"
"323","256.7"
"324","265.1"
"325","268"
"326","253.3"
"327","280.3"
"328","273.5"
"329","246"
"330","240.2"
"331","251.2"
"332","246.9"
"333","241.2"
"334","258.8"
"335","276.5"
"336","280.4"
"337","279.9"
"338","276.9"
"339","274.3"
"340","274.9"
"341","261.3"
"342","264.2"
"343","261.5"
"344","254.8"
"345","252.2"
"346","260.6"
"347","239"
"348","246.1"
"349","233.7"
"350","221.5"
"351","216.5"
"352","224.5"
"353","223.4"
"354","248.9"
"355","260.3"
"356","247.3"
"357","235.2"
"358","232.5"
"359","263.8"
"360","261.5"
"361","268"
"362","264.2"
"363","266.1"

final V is 8.1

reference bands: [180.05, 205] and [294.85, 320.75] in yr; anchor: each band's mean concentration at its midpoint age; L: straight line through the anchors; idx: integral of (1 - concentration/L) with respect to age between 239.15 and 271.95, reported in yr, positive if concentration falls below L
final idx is 5.06 yr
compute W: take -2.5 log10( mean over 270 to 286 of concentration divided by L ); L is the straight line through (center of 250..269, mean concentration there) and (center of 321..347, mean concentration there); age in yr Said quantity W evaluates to 0.07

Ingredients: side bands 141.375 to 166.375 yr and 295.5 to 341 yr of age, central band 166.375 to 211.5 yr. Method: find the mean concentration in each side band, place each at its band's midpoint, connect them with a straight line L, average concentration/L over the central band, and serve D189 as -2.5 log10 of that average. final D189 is -0.16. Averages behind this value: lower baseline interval 384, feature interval 417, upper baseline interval 275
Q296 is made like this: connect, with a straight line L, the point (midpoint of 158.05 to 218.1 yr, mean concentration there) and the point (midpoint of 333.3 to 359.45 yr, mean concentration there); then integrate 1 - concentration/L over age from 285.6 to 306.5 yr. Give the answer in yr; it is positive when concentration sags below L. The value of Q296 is 1.2 yr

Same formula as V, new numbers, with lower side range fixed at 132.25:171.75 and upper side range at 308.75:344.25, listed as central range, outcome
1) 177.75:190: -2.0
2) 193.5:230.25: -4.5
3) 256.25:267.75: 1.4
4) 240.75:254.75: -0.8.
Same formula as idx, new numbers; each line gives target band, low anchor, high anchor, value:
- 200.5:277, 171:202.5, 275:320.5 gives 6.0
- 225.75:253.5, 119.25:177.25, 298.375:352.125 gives -1.5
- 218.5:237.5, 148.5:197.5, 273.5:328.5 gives 1.3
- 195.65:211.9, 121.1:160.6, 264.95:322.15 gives -4.7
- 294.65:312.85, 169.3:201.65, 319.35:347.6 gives 0.4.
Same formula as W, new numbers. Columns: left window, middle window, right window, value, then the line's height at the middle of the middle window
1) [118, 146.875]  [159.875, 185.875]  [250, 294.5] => -0.17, 331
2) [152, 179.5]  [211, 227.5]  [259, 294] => -0.08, 326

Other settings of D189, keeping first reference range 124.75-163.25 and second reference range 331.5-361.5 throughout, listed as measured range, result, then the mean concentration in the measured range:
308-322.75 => -0.020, 276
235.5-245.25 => -0.101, 345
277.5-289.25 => 0.059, 274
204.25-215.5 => -0.182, 393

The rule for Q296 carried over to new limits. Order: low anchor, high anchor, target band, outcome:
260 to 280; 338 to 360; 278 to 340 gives -4.7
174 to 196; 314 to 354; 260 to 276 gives 3.4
